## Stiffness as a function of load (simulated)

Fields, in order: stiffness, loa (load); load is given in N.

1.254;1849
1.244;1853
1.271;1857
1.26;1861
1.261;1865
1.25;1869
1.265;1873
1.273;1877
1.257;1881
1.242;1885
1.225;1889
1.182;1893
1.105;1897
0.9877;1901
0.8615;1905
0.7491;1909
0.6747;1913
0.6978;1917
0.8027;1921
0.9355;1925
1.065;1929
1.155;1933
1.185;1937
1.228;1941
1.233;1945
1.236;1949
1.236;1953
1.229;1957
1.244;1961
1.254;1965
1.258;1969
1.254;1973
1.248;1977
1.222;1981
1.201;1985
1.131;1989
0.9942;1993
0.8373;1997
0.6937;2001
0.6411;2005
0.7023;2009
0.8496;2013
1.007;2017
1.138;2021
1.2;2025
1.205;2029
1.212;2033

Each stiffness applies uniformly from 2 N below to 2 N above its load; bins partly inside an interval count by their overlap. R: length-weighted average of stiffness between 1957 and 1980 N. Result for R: 1.25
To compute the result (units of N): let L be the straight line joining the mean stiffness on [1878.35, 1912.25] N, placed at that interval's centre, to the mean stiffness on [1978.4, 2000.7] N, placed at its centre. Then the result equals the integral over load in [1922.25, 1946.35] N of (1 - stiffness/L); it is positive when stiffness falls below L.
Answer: -1.38 N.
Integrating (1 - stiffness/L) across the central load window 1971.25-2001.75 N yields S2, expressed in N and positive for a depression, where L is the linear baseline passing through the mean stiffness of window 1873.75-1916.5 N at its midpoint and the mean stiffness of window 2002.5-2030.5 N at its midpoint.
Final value -3.4 N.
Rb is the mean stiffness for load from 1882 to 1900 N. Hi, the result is 1.18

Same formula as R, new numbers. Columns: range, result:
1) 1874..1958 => 1.07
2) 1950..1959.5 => 1.23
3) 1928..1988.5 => 1.22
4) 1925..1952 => 1.17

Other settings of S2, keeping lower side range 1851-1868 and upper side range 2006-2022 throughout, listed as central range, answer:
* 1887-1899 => 0.1 N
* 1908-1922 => 5.0 N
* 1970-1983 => -3.4 N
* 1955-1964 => -1.9 N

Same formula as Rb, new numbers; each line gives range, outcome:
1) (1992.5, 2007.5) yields 0.768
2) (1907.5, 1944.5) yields 0.958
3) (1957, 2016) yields 1.04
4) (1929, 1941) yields 1.16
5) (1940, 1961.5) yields 1.23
